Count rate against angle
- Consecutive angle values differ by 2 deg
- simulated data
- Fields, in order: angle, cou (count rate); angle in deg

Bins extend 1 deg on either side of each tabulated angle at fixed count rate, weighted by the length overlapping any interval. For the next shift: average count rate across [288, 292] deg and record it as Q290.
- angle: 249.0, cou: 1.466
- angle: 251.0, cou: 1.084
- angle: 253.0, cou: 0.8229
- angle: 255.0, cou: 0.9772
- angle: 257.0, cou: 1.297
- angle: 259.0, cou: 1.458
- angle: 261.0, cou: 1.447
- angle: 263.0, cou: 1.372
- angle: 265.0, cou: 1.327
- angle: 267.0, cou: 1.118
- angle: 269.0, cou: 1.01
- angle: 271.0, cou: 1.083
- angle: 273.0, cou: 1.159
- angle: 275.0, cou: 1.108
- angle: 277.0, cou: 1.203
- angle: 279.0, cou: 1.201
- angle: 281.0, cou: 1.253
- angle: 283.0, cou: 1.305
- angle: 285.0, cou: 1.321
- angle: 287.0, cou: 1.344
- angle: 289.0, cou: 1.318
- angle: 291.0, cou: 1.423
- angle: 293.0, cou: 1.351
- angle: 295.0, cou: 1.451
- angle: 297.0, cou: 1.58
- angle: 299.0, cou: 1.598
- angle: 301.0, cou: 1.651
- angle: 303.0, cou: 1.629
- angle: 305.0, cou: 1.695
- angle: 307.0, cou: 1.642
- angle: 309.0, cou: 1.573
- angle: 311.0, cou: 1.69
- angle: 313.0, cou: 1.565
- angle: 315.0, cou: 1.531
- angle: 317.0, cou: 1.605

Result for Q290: 1.37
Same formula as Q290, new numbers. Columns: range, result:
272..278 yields 1.16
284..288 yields 1.33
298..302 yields 1.62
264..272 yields 1.13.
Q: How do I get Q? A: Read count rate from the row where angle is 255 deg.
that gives 0.9772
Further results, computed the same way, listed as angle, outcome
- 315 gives 1.531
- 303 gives 1.629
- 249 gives 1.466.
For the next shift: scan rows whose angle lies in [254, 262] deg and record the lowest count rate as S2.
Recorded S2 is 0.9772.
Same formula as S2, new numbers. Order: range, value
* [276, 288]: 1.201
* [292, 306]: 1.351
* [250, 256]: 0.8229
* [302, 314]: 1.565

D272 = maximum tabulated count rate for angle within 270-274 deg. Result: 1.159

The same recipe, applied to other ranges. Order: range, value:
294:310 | 1.695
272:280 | 1.203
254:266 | 1.458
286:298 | 1.58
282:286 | 1.321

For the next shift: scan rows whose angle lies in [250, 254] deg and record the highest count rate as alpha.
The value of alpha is 1.084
